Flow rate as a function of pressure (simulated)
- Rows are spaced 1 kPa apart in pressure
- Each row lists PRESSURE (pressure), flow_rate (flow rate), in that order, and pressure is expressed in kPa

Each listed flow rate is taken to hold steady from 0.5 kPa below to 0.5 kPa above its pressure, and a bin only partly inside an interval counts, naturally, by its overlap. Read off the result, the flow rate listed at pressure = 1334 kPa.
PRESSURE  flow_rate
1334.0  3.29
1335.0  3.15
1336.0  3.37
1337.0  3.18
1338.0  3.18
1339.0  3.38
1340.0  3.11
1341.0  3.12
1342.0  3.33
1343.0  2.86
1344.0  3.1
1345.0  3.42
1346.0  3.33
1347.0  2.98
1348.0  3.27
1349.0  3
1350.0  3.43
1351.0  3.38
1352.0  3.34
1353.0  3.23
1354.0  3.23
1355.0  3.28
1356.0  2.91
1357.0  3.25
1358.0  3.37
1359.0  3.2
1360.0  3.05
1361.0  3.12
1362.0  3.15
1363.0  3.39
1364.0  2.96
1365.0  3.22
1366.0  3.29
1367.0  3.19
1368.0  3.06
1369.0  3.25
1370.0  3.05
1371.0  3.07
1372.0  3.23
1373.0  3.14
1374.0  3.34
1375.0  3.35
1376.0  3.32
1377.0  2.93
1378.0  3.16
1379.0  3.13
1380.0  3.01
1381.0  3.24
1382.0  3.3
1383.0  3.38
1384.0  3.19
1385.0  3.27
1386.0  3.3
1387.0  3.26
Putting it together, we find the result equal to 3.29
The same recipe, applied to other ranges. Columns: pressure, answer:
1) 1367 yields 3.19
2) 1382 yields 3.3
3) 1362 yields 3.15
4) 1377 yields 2.93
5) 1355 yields 3.28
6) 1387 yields 3.26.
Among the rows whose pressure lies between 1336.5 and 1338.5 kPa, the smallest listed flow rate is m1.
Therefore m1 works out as 3.18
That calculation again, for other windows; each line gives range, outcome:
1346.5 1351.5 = 2.98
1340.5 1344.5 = 2.86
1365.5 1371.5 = 3.05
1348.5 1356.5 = 2.91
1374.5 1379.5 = 2.93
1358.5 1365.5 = 2.96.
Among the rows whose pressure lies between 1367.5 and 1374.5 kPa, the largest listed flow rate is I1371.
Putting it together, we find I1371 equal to 3.34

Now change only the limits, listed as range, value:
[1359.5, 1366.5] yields 3.39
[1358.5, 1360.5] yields 3.2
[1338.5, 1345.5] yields 3.42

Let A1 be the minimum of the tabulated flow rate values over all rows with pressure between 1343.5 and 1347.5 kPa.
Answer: 2.98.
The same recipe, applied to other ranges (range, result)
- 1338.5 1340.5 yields 3.11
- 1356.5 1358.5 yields 3.25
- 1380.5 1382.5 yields 3.24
